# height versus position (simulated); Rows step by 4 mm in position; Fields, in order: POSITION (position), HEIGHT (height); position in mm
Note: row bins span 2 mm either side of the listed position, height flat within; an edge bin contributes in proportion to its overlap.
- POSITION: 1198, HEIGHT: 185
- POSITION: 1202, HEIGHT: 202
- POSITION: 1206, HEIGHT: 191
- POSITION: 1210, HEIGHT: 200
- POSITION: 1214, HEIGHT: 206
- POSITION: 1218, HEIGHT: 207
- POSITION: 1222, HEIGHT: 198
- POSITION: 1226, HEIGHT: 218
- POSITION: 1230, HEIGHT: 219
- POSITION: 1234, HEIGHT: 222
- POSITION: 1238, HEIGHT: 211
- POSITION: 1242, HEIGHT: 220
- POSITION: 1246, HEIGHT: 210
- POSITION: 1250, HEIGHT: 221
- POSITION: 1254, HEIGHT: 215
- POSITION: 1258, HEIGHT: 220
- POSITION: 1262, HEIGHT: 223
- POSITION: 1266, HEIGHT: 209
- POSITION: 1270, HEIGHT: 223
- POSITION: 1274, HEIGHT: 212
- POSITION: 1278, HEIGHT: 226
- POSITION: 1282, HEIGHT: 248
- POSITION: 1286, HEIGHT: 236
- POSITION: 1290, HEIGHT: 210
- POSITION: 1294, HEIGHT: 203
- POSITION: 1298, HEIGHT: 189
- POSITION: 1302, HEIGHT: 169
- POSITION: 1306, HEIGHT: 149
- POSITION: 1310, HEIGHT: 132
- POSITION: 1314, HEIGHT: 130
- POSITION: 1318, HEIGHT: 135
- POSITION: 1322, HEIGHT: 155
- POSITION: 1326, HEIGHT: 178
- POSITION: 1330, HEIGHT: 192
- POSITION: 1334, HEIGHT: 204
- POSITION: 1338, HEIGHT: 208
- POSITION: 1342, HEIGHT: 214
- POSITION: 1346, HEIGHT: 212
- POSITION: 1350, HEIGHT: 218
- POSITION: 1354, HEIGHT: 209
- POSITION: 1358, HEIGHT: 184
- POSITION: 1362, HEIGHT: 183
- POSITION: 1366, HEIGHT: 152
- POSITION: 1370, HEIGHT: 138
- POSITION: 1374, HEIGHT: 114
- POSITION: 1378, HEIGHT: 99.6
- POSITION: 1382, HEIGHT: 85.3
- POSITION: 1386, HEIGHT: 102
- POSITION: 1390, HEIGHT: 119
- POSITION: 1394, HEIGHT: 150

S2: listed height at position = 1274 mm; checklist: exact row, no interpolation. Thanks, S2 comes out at 212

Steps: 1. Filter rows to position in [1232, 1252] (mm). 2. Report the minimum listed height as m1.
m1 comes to 210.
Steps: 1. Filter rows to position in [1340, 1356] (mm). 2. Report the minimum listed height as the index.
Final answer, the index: 209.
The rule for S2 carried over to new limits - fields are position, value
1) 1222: 198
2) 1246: 210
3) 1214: 206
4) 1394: 150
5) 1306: 149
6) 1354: 209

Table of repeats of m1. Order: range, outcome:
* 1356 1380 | 99.6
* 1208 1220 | 200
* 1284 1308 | 149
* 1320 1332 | 155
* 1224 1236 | 218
